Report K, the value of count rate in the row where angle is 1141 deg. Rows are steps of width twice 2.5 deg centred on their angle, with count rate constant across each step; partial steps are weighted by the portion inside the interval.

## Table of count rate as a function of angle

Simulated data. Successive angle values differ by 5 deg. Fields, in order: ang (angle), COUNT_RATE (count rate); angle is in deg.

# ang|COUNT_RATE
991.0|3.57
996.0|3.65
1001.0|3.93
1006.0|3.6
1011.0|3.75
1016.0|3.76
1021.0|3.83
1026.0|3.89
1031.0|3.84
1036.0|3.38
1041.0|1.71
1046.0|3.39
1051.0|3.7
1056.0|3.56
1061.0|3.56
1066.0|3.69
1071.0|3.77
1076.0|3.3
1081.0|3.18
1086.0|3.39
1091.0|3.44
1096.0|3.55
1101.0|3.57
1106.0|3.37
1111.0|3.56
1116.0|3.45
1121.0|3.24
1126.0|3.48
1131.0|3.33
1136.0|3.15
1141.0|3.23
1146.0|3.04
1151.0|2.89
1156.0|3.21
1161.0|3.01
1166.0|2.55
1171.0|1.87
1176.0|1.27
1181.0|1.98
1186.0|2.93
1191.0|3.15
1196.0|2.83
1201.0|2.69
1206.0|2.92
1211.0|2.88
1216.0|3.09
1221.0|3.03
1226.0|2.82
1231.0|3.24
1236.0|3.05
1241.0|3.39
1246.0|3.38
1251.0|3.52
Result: 3.23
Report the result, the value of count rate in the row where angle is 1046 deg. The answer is 3.39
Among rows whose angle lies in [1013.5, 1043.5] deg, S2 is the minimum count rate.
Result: 1.71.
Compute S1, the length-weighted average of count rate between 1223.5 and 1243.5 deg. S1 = 3.12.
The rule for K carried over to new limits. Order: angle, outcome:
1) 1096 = 3.55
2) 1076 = 3.3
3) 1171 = 1.87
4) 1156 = 3.21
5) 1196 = 2.83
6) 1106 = 3.37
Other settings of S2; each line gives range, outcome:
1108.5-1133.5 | 3.24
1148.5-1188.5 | 1.27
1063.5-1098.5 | 3.18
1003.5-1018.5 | 3.6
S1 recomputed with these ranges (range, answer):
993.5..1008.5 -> 3.73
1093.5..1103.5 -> 3.56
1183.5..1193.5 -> 3.04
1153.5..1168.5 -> 2.92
